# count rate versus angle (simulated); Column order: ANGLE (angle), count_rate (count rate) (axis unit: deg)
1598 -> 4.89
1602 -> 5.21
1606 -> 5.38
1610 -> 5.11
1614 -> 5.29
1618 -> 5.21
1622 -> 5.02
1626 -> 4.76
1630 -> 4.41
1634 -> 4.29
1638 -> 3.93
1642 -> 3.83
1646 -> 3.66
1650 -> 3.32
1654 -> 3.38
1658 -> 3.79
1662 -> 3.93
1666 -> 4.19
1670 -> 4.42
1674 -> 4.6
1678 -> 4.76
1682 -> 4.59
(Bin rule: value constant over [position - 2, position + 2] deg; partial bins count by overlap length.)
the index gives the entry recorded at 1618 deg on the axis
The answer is 5.21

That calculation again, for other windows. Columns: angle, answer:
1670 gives 4.42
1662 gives 3.93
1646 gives 3.66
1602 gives 5.21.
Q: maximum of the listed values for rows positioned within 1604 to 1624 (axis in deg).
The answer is 5.38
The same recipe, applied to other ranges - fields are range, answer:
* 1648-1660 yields 3.79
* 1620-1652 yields 5.02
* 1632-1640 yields 4.29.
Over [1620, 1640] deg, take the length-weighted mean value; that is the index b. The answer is 4.48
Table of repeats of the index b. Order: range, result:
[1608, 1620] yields 5.2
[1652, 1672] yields 3.94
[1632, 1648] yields 3.93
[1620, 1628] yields 4.89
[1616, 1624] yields 5.12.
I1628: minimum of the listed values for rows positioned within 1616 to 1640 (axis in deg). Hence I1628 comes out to 3.93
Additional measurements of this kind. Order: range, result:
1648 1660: 3.32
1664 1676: 4.19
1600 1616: 5.11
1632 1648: 3.66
